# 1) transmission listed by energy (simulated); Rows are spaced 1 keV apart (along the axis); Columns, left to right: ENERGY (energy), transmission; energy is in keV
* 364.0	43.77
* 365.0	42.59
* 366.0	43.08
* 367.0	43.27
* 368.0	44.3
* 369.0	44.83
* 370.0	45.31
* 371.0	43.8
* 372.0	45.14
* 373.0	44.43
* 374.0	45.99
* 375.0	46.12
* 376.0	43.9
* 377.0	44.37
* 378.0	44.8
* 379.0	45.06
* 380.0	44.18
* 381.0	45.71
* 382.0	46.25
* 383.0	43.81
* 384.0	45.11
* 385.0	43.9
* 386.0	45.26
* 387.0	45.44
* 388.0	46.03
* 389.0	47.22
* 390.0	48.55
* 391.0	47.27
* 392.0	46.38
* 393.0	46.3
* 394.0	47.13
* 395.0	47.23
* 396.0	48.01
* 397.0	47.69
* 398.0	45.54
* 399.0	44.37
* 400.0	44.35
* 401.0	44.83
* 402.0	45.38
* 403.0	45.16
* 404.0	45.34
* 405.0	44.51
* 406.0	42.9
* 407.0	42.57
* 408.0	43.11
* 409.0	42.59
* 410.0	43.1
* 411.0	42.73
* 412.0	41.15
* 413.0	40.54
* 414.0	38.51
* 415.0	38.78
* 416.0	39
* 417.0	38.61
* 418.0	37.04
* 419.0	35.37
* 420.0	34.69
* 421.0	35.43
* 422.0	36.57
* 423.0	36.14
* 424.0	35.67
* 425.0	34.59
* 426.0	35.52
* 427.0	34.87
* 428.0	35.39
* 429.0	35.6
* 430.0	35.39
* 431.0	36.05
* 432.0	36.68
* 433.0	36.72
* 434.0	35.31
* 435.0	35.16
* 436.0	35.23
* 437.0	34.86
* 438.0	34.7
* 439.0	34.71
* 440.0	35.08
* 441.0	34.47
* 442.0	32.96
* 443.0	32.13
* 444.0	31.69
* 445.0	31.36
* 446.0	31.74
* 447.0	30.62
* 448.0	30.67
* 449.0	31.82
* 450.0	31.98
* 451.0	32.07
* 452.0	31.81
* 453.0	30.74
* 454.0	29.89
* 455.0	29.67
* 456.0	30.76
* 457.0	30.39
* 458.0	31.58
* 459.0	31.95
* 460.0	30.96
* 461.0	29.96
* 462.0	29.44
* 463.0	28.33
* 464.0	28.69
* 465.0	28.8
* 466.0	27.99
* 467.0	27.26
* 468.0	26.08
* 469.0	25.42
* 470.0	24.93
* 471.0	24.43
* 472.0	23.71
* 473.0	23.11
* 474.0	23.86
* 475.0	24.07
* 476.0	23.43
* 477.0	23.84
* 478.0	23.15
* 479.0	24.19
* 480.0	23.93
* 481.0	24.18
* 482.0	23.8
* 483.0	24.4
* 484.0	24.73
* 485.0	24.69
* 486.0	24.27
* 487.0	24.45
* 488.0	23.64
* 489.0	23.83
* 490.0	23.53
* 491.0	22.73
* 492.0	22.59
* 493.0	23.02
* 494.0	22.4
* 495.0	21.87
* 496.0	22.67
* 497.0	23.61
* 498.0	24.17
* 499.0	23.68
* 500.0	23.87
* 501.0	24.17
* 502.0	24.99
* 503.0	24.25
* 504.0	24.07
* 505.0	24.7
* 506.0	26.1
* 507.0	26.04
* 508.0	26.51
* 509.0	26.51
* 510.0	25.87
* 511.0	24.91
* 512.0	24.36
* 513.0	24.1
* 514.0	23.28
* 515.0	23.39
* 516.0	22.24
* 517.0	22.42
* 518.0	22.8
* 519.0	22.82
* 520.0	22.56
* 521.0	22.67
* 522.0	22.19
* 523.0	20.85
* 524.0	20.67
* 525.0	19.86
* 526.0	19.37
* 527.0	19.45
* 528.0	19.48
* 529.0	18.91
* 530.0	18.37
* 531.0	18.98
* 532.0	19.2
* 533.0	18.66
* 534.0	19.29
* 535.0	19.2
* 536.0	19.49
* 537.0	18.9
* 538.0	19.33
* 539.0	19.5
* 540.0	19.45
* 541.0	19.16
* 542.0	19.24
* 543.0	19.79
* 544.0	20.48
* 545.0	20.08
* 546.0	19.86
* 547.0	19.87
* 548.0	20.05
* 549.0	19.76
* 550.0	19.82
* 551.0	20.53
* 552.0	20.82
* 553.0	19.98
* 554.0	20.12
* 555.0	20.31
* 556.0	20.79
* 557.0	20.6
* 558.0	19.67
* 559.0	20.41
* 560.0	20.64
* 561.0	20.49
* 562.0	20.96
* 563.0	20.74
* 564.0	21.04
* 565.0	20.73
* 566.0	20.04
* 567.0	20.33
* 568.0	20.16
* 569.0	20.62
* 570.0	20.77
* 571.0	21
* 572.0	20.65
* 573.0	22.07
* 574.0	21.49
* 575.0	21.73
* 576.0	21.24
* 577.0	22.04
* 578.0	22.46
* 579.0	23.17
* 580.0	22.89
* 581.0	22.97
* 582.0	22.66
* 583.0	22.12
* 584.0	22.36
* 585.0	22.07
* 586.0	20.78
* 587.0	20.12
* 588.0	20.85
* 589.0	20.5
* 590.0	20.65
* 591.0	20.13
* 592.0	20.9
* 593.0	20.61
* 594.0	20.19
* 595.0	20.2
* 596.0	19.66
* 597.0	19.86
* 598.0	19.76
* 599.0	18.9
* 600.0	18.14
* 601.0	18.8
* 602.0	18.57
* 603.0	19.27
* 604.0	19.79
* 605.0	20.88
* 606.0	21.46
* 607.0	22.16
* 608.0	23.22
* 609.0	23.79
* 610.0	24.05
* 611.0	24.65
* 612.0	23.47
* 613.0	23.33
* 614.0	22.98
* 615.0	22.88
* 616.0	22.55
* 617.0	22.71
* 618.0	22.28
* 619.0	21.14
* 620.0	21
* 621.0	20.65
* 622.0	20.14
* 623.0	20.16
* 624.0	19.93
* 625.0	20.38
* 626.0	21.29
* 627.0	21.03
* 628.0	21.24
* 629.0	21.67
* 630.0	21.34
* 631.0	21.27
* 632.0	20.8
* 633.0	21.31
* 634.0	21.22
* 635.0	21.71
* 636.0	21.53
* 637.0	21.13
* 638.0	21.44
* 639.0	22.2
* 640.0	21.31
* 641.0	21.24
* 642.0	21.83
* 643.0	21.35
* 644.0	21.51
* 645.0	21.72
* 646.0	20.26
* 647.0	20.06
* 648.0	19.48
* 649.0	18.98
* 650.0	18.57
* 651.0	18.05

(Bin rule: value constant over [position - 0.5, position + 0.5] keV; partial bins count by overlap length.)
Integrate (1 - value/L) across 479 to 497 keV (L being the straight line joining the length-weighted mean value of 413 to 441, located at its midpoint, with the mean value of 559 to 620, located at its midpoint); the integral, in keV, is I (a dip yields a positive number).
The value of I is 4.1 keV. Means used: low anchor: 36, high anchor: 21.3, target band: 23.6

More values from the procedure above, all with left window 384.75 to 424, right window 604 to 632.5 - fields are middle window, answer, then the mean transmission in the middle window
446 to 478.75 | 7.9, 28.2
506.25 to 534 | 8.3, 22.1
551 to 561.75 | 2.9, 20.4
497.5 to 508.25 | 2.7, 24.7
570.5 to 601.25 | 4.9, 21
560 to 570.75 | 2.6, 20.6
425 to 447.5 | 3.0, 34.4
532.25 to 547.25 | 5.1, 19.5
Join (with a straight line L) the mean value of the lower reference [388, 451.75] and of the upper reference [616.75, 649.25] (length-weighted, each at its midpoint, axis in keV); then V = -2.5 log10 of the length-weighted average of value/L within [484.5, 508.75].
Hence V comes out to 0.33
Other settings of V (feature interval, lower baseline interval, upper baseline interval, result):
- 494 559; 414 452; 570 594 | 0.222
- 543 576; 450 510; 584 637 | 0.123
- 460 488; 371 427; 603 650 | 0.374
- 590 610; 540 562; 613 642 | 0.027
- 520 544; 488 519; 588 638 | 0.176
